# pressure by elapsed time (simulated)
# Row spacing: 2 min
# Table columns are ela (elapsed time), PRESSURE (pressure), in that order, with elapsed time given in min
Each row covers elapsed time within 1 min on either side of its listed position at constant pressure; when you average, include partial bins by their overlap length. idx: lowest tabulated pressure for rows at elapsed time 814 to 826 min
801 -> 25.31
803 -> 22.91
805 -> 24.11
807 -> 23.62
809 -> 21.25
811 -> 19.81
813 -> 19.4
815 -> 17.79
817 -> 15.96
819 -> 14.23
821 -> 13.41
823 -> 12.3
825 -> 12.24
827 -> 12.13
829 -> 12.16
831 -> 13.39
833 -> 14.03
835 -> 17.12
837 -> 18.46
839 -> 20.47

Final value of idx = 12.24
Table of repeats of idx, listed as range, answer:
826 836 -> 12.13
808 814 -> 19.4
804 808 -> 23.62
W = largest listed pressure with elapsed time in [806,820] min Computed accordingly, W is 23.62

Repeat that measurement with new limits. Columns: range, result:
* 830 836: 17.12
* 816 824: 15.96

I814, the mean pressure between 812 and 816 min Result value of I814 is 18.6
